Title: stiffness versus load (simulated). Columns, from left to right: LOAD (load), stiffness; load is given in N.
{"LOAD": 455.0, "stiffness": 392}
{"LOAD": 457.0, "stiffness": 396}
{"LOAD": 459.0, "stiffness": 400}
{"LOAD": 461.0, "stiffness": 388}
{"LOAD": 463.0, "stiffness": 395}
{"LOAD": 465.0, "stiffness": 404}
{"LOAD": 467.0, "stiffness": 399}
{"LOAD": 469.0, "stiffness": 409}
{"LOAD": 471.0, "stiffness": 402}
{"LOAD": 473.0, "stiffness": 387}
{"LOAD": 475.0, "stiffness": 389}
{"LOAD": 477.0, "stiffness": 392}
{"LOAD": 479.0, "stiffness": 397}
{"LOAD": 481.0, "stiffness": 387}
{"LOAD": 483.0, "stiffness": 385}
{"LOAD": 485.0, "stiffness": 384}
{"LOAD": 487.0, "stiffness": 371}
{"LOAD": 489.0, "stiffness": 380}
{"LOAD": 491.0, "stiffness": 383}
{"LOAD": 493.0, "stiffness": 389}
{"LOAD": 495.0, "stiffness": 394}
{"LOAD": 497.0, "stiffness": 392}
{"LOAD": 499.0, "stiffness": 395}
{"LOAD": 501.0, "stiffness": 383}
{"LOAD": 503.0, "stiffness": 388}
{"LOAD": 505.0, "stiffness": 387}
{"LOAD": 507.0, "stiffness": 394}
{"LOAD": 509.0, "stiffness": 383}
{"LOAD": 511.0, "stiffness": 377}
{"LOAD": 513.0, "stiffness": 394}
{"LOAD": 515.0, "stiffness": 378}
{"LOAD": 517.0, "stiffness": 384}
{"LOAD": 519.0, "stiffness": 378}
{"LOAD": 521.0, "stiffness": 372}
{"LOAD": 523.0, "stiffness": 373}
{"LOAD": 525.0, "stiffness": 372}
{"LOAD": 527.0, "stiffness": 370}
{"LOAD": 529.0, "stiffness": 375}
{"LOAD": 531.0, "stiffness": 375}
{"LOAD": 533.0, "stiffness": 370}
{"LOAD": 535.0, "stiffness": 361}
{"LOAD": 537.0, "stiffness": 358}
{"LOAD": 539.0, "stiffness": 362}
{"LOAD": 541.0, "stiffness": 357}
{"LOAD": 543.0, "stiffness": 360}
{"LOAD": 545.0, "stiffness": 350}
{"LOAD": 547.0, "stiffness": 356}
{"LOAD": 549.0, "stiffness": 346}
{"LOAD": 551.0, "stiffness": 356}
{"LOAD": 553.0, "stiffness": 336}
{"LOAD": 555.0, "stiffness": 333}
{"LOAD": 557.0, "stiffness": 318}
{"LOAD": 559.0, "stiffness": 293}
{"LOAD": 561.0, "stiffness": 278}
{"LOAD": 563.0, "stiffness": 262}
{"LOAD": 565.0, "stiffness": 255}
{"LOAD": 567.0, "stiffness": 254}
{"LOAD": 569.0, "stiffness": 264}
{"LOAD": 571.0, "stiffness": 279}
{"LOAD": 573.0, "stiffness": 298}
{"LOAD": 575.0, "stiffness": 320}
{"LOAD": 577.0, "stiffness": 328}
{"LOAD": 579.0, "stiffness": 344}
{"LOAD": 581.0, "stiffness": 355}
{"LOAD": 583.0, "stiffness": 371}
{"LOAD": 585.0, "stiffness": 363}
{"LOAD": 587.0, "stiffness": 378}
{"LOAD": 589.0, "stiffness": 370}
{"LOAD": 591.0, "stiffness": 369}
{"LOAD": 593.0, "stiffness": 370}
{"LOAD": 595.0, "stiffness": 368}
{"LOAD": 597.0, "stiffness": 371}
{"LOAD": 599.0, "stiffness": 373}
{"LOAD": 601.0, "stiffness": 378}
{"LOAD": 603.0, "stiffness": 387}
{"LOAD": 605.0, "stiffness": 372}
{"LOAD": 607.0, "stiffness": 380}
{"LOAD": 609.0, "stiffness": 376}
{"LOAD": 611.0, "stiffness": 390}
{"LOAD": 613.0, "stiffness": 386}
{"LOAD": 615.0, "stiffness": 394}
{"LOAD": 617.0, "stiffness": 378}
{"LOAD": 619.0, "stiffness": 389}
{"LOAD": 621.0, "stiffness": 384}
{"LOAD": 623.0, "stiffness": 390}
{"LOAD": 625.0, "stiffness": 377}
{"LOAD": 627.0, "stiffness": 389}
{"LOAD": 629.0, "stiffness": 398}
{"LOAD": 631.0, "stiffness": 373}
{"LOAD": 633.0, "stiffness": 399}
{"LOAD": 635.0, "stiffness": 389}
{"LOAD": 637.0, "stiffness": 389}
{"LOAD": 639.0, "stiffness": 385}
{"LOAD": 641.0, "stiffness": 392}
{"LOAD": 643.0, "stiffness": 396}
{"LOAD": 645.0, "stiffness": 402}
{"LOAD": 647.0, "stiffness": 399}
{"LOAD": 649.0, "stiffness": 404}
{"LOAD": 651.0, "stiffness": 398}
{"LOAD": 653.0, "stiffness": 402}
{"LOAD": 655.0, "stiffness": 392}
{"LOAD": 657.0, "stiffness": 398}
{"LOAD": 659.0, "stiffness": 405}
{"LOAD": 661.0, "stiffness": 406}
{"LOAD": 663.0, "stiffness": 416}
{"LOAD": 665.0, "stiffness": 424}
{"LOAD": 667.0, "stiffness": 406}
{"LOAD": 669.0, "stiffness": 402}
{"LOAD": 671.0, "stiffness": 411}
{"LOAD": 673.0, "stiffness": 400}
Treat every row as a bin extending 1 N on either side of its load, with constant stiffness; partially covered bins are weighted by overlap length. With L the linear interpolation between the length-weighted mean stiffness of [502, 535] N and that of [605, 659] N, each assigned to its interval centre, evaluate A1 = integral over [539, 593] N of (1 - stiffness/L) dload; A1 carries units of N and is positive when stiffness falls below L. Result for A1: 7.8 N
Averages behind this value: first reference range 379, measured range 328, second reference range 390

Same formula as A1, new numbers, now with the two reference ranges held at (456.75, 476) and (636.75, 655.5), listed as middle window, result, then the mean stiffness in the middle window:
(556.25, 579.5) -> 6.3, 290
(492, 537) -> 1.8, 381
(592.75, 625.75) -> 1.3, 380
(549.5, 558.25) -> 1.4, 335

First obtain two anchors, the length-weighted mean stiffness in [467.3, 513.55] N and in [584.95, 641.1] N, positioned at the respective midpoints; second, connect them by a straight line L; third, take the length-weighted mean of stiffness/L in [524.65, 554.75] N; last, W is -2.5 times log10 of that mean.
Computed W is 0.08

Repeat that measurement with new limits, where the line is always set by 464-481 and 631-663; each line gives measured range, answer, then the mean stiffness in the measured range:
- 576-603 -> 0.09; 365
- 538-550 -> 0.12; 355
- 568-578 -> 0.31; 298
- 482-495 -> 0.04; 383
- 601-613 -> 0.04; 381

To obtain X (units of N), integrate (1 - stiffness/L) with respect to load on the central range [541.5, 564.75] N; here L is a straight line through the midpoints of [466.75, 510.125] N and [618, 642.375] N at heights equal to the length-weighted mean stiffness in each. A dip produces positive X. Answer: 3.8 N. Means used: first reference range 389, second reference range 388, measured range 325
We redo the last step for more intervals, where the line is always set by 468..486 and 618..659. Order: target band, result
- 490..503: 0.11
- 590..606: 0.78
